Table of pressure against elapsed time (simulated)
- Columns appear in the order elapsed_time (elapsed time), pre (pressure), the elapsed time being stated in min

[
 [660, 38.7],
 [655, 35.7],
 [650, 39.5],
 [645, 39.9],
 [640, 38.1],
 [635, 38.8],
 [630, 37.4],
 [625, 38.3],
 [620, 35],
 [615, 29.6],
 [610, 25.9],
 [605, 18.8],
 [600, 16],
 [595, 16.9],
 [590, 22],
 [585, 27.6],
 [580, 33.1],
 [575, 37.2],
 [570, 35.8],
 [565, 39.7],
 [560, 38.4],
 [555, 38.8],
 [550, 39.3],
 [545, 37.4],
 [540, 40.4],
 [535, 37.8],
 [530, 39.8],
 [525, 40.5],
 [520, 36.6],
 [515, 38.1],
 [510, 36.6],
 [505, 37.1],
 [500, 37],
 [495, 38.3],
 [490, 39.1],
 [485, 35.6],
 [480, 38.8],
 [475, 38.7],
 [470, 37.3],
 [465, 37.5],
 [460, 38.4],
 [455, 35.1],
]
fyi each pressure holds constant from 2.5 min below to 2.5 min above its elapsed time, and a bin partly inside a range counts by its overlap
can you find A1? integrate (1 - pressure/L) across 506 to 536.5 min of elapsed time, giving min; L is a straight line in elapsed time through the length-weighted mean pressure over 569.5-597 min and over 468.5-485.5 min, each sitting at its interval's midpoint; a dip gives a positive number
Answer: -3.85 min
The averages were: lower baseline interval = 37.9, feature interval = 38.2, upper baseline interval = 28.5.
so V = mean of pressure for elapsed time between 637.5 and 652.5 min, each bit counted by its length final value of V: 39.2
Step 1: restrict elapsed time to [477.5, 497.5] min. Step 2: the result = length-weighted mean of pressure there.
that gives 38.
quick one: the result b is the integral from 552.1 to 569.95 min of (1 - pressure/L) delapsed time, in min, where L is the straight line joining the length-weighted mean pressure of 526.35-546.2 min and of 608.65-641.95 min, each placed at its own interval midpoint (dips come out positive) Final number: -0.3 min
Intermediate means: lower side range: 39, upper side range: 35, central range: 38.5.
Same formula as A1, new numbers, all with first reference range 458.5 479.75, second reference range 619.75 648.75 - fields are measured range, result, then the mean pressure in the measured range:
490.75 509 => 0.3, 37.6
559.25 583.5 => 1.1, 36.3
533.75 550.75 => -0.3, 38.7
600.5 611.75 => 5.1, 21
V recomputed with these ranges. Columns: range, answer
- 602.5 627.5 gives 29.5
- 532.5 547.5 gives 38.5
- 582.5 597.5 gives 22.2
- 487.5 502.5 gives 38.1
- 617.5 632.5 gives 36.9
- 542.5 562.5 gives 38.5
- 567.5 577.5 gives 36.5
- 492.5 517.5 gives 37.4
